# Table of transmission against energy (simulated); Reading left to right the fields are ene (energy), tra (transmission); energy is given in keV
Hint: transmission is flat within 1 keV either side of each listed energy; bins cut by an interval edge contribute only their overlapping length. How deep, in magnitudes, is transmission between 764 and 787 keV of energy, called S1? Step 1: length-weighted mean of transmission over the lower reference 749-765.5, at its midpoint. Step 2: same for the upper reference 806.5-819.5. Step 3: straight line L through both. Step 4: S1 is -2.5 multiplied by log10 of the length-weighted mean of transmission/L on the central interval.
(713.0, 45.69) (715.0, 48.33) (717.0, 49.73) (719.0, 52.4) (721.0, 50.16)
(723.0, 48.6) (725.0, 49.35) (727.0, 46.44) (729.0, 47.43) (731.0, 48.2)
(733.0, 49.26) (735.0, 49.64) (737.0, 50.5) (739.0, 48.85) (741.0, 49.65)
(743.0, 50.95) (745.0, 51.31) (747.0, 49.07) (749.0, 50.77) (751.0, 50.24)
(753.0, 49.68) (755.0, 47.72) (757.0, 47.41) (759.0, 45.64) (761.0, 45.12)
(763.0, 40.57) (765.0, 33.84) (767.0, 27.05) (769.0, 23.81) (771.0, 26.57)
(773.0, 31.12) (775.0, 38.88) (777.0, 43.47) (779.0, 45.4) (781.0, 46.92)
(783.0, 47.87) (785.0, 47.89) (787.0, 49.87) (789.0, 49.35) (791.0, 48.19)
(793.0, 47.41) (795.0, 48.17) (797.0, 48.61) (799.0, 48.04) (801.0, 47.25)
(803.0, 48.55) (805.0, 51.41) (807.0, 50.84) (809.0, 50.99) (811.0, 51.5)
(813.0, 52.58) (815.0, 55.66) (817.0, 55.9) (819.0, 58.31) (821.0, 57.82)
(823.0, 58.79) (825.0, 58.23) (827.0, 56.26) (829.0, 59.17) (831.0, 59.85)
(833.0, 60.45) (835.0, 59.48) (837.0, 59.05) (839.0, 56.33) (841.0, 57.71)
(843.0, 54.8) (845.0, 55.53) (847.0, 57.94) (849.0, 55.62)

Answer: 0.26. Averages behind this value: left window 45.7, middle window 38.1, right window 53.6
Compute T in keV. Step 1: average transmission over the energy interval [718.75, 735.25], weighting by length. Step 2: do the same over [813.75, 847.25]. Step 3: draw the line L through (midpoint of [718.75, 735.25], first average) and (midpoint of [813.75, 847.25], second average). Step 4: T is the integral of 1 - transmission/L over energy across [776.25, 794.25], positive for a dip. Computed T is 2.14 keV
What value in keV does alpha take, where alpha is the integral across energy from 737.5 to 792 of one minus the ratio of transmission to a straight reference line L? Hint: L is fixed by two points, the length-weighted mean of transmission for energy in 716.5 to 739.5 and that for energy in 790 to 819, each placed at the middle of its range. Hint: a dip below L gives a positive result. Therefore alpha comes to 6.4 keV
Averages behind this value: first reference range 49.2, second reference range 50.6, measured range 44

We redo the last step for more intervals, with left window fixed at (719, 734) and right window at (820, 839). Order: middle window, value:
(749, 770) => 4.15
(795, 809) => 1.71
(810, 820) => 0.43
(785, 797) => 1.40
